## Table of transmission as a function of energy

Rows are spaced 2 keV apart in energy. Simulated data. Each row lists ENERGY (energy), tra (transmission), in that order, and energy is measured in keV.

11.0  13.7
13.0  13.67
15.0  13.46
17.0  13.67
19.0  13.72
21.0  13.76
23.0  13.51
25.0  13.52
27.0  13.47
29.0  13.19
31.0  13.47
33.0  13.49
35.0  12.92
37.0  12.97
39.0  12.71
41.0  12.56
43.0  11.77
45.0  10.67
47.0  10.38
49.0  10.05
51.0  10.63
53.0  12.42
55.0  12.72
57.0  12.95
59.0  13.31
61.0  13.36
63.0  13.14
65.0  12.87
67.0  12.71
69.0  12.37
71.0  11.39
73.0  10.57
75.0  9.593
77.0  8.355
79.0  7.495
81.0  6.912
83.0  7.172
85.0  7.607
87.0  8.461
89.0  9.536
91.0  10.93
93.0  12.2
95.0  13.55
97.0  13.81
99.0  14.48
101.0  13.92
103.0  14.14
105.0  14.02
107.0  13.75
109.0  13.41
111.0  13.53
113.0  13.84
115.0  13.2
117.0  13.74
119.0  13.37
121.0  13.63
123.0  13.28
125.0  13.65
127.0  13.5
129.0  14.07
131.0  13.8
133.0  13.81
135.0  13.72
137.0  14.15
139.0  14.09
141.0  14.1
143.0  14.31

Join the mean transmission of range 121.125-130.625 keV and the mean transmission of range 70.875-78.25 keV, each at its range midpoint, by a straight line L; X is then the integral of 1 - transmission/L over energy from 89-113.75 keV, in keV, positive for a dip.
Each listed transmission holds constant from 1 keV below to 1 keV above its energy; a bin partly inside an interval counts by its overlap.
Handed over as -3.2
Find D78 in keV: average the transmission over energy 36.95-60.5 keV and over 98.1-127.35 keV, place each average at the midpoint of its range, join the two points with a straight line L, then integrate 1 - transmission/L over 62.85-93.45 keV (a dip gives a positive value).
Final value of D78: 6.6 keV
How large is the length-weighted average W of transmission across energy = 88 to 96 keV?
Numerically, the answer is 11.6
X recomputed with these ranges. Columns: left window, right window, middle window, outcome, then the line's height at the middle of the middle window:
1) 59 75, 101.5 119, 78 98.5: 4.9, 12.9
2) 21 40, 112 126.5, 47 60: 1.4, 13.3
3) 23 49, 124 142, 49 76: 1.7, 12.9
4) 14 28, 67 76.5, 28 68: -0.7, 12.2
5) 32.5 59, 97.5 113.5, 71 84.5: 4.6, 13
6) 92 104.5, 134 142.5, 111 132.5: 0.4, 13.9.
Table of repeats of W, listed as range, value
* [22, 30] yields 13.4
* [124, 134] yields 13.8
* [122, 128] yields 13.5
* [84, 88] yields 8.03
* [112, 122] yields 13.6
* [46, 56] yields 11.2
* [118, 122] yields 13.5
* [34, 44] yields 12.6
